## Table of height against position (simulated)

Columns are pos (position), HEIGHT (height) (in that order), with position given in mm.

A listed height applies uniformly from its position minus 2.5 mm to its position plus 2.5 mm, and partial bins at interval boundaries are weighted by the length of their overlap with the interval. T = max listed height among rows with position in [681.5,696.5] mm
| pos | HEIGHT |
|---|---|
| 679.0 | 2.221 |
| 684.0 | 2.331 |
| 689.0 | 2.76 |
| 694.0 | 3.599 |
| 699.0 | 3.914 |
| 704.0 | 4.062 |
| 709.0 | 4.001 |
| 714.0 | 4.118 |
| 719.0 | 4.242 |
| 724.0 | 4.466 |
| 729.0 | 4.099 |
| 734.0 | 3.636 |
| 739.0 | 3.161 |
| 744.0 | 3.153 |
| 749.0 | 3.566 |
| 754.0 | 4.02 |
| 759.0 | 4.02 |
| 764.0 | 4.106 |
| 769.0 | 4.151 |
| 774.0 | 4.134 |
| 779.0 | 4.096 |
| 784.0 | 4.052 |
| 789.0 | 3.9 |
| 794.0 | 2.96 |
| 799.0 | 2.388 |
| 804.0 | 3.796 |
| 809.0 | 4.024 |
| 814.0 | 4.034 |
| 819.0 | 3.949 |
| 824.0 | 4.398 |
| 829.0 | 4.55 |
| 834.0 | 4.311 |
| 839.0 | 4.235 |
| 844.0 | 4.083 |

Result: 3.599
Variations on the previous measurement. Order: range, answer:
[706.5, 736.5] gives 4.466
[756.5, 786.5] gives 4.151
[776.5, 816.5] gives 4.096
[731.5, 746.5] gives 3.636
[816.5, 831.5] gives 4.55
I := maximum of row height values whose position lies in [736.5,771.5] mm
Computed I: 4.151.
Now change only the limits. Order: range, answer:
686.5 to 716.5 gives 4.118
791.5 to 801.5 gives 2.96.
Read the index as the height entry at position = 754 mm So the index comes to 4.02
